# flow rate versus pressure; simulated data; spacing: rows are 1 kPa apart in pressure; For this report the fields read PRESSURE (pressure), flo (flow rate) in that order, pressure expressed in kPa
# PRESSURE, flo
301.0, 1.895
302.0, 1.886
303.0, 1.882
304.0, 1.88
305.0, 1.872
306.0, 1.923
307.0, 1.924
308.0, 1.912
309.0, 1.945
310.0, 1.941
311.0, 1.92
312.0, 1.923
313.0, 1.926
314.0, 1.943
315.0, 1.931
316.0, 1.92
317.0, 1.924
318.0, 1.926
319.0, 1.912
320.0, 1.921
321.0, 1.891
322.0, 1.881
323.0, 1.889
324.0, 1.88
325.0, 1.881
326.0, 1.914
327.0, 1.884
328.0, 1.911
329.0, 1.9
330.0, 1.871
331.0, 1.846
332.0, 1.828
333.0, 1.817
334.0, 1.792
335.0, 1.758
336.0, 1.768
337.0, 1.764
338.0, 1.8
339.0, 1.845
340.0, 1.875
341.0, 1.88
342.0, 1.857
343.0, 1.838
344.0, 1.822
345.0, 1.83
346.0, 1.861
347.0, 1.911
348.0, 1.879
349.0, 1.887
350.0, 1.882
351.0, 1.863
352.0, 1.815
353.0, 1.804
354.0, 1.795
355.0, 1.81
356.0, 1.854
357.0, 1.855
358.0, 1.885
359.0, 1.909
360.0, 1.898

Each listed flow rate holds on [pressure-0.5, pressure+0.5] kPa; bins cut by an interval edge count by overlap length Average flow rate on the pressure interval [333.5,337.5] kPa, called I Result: 1.77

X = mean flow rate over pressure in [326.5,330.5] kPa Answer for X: 1.89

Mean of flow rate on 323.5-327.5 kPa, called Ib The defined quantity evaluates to 1.89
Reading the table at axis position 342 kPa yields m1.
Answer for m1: 1.857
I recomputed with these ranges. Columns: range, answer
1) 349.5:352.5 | 1.85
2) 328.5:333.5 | 1.85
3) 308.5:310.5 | 1.94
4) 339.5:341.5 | 1.88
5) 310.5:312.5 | 1.92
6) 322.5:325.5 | 1.88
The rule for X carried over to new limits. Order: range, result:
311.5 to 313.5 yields 1.92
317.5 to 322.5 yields 1.91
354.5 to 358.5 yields 1.85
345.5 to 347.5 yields 1.89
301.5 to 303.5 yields 1.88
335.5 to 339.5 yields 1.79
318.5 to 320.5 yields 1.92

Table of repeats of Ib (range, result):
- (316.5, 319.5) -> 1.92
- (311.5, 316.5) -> 1.93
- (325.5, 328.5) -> 1.9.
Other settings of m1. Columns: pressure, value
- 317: 1.924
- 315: 1.931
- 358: 1.885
